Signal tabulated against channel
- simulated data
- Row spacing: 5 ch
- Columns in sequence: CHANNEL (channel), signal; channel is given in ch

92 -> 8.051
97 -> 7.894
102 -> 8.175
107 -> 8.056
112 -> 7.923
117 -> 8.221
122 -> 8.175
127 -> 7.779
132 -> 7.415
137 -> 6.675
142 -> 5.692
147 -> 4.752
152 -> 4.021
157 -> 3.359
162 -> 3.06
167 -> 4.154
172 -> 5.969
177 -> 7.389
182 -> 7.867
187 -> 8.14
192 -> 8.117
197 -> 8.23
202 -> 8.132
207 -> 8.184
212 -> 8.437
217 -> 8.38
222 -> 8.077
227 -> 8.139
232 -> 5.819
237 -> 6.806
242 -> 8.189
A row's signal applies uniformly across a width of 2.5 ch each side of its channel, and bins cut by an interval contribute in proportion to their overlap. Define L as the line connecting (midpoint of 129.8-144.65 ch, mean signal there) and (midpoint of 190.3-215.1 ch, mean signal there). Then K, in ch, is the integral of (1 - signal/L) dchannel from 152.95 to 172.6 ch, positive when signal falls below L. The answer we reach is 8.92 ch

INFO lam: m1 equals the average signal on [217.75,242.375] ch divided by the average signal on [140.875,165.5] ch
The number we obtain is 1.81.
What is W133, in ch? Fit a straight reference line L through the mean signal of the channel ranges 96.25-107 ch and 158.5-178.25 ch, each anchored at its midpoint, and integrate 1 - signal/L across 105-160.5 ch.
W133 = 1.9 ch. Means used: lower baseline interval 8.06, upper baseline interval 4.91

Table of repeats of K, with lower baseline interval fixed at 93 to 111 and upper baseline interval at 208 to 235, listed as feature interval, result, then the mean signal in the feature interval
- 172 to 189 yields 0.7 ch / 7.52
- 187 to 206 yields -0.8 ch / 8.16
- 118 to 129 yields 0.0 ch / 8.02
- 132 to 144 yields 2.3 ch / 6.46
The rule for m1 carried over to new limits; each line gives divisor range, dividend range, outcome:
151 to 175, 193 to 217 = 1.97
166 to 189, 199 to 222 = 1.21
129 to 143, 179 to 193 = 1.19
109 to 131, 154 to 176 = 0.55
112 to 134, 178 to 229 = 1.03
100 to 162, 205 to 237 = 1.19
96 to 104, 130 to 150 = 0.75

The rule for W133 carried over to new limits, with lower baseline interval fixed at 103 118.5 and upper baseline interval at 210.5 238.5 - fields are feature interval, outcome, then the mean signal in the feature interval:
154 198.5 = 9.2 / 6.18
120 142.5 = 2.1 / 7.25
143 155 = 5.2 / 4.51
